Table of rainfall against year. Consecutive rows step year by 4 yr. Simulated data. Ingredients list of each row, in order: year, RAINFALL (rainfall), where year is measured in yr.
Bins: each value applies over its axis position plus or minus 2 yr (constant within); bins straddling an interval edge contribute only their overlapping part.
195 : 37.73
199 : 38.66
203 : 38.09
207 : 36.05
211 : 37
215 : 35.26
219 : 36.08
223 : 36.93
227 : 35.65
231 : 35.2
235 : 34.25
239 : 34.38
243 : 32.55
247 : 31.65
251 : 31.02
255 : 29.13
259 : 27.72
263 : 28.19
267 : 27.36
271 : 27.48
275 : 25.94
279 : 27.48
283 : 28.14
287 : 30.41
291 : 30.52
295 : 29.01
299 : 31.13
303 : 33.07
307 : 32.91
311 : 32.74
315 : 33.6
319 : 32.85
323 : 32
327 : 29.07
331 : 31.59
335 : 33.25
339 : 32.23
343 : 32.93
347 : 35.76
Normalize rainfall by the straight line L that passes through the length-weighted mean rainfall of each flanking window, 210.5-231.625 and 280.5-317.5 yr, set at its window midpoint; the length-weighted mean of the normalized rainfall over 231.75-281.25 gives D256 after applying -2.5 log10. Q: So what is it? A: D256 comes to 0.14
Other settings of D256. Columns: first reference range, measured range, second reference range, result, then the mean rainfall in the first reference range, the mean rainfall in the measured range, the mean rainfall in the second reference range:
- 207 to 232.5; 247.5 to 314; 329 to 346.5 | 0.16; 36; 29.6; 32.8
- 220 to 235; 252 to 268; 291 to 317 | 0.20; 35.7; 28.3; 32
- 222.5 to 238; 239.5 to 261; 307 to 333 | 0.13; 35.3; 30.7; 32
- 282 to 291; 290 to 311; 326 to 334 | -0.05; 29.7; 31.5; 30.9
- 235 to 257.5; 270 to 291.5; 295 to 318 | 0.14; 31.9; 28.2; 32.4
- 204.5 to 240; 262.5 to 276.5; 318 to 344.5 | 0.25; 35.7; 27.2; 31.9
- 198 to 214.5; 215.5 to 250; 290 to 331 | 0.04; 37.2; 34.5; 31.7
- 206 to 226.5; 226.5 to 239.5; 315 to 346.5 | 0.03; 36.2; 34.8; 32.3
